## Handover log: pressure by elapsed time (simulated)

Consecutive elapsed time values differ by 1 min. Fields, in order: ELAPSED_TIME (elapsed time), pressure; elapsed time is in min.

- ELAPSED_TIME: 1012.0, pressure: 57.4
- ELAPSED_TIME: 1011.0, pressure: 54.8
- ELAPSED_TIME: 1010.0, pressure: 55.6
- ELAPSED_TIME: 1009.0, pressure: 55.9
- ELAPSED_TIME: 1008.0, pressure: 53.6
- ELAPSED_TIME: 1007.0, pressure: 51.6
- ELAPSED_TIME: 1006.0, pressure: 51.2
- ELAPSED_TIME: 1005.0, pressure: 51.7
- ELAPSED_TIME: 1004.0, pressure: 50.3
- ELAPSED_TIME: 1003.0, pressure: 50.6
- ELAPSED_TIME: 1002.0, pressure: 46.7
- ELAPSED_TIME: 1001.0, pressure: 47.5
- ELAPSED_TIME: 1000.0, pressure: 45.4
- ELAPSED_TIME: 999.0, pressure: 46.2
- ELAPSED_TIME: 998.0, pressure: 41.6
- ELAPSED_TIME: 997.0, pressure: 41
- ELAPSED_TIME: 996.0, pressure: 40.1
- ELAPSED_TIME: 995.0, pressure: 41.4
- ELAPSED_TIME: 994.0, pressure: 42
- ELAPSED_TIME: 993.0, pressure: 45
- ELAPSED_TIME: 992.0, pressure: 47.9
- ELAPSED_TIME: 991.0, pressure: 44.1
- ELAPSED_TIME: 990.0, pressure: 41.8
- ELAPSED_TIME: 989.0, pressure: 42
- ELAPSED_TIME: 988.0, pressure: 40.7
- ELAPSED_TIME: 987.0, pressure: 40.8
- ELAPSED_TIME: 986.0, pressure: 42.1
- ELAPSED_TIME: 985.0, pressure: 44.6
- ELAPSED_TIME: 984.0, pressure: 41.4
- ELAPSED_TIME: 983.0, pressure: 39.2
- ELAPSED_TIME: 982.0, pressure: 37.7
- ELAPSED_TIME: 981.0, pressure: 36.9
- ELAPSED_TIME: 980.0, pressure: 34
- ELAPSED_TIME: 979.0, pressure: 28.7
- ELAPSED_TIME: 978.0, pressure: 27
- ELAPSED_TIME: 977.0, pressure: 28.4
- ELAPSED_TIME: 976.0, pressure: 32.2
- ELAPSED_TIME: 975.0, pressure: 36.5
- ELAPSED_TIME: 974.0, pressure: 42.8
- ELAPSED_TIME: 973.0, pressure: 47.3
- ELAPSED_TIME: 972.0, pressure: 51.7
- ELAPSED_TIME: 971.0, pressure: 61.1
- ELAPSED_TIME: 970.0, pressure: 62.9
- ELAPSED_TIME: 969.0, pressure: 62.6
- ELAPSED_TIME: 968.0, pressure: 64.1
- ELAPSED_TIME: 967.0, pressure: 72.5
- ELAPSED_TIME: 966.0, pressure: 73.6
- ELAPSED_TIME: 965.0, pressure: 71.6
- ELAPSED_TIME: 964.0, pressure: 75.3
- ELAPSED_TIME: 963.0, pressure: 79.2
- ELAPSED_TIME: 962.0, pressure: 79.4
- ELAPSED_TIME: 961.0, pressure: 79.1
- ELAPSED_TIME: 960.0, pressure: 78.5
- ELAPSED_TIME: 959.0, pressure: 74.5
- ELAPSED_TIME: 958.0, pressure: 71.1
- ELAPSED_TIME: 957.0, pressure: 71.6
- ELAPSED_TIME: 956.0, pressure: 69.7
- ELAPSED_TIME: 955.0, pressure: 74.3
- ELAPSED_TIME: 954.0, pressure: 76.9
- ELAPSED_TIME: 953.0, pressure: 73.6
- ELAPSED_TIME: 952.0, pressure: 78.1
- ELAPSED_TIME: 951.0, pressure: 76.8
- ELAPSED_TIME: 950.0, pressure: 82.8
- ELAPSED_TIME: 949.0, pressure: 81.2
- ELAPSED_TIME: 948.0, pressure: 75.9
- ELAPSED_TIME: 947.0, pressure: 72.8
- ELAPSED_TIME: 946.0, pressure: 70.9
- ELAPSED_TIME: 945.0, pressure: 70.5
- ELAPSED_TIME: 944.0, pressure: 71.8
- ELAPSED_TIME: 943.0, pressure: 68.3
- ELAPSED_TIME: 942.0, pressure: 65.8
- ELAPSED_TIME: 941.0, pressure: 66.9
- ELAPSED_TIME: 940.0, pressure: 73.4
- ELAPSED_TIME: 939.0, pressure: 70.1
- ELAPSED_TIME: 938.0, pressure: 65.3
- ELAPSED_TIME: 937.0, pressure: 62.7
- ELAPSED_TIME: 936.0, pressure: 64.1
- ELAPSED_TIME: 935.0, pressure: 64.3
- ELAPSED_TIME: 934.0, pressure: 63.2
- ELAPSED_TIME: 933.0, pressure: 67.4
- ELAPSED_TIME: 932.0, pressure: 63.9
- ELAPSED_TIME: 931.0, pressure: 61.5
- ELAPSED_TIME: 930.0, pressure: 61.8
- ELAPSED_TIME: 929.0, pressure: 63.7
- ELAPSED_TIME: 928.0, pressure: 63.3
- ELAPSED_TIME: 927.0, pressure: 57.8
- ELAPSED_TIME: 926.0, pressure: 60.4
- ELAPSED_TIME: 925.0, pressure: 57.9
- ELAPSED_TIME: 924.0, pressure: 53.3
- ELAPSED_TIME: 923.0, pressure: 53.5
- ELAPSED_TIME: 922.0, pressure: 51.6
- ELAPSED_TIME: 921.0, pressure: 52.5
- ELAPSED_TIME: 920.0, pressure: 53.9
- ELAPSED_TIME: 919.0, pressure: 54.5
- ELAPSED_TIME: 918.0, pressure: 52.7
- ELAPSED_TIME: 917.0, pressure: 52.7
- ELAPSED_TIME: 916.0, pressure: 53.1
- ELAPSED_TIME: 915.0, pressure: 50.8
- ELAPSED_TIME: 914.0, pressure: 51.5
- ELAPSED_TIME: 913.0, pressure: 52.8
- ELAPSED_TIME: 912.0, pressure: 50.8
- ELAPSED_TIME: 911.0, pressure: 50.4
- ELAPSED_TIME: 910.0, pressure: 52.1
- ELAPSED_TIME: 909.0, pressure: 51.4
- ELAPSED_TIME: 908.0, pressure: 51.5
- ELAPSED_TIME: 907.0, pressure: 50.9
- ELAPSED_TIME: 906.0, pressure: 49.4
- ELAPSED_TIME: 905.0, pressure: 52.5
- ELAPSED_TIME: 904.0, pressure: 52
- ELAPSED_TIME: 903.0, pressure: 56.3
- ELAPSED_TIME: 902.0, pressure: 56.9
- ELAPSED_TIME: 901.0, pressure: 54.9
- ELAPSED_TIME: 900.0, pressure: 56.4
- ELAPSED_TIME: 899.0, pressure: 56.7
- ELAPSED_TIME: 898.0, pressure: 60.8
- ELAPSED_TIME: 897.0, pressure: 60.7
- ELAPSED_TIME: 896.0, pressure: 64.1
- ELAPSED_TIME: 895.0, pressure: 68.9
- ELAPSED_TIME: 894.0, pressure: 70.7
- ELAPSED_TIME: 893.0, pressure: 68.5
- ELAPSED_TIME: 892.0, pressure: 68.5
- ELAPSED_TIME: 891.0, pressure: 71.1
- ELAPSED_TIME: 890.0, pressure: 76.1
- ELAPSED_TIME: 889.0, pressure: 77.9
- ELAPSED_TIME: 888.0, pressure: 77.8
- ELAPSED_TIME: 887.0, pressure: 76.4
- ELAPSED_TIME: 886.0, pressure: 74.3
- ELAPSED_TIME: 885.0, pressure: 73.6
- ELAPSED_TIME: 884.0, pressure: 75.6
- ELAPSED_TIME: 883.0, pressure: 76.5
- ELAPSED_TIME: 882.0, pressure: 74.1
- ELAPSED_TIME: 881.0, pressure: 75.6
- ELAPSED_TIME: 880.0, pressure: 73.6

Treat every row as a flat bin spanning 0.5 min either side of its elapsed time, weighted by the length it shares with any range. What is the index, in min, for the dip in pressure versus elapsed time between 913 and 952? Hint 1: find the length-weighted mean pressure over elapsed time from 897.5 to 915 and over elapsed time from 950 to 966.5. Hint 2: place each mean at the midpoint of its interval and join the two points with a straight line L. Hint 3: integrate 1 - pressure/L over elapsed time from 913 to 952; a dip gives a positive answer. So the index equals 0.9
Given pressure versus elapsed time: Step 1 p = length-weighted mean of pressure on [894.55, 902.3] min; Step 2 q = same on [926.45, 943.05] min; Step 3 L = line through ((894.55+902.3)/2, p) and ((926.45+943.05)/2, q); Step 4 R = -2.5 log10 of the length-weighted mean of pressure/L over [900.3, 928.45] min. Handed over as 0.16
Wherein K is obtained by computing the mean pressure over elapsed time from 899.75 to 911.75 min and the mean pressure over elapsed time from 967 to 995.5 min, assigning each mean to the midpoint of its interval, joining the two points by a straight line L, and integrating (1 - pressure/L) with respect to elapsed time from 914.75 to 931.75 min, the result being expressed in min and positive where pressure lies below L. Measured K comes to -1.9 min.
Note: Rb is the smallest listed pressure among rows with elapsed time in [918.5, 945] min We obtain 51.6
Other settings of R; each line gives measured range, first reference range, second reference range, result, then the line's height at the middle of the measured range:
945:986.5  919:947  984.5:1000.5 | -0.15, 51.9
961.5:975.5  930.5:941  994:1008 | -0.12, 56.1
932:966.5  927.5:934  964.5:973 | -0.14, 63.8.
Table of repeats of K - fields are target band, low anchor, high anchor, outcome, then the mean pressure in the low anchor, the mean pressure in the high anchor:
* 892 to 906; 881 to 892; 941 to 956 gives 2.79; 75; 73.9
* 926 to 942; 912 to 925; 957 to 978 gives -2.55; 52.9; 61.6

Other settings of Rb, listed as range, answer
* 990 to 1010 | 40.1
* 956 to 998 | 27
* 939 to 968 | 64.1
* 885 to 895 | 68.5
